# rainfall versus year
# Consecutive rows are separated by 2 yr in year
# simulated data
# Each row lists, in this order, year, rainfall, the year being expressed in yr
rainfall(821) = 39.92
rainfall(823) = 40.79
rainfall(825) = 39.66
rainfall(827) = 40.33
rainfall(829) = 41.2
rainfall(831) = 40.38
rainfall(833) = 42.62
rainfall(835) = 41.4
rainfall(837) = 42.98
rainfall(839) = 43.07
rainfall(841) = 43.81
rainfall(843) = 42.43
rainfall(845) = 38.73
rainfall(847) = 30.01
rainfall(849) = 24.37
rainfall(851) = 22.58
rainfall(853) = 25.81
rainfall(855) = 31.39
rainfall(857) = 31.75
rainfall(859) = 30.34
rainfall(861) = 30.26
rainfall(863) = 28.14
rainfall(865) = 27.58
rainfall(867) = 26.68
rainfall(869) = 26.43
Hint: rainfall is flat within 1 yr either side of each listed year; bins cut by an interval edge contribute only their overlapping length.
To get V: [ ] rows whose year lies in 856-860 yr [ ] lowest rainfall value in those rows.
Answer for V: 30.34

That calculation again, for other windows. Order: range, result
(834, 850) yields 24.37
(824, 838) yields 39.66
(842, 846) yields 38.73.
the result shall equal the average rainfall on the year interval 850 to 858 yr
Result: 27.9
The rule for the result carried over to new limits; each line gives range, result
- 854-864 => 30.4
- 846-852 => 25.7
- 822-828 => 40.3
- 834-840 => 42.5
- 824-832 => 40.4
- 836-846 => 42.2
